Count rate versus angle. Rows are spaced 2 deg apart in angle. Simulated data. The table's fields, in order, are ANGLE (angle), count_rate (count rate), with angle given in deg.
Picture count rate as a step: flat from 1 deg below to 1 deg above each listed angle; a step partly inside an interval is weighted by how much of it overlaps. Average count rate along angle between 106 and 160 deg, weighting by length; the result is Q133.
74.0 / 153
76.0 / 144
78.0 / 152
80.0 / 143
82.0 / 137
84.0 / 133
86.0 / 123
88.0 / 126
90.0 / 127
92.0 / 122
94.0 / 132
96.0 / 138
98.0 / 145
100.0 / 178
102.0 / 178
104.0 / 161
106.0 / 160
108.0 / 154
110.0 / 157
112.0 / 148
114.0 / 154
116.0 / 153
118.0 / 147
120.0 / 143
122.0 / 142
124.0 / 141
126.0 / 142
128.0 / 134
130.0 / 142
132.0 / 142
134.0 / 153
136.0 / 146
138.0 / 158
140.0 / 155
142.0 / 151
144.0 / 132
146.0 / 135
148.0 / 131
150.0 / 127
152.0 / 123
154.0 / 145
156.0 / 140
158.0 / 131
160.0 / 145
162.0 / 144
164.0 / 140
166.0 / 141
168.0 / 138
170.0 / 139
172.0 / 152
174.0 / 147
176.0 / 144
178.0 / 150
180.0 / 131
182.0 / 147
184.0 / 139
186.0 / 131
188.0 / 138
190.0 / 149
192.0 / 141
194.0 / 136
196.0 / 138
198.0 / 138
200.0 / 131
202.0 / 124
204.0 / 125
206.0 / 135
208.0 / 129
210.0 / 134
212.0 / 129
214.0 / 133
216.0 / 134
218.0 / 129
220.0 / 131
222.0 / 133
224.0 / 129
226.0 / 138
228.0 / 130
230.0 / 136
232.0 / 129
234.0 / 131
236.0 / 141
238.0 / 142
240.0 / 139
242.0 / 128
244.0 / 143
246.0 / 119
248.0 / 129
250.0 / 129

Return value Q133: 144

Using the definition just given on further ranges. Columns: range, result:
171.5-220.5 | 136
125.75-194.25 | 141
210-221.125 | 131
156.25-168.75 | 140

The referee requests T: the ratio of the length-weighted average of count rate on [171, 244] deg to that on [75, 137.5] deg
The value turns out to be 0.94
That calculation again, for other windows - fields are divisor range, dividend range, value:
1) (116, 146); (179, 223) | 0.93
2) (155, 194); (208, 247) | 0.94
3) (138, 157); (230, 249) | 0.96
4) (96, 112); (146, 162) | 0.85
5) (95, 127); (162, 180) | 0.94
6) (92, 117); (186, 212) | 0.88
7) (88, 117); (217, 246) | 0.89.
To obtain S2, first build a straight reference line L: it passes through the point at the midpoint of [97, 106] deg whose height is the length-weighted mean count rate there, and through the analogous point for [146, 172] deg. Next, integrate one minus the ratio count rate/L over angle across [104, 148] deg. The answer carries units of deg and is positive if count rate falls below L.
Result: 1.8 deg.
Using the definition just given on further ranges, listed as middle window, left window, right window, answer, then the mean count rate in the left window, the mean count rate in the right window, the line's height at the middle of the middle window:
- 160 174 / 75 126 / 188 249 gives -0.4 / 145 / 134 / 139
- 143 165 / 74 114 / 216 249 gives 0.7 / 146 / 133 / 140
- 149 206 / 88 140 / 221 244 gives 0.9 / 148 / 135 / 141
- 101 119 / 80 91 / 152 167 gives -3.2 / 130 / 140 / 134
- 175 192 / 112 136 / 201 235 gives -0.6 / 145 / 131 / 136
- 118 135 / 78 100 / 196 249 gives -1.0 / 136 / 132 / 135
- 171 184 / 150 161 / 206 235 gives -1.0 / 136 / 132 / 135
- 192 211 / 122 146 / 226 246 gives 0.7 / 145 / 135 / 138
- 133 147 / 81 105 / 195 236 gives -0.9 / 142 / 132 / 138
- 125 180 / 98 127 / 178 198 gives 1.7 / 154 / 139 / 146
